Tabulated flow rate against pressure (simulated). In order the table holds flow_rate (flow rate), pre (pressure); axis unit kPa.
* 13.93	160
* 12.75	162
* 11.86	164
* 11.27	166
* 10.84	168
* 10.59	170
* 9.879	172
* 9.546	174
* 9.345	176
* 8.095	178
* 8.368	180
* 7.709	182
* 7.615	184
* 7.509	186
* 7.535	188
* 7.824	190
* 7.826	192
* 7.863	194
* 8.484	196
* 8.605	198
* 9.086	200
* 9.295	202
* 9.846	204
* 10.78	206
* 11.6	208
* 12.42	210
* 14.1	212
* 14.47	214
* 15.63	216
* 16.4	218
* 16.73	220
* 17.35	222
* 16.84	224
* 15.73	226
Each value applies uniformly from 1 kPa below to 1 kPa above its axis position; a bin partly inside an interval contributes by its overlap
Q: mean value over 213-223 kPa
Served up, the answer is 16.1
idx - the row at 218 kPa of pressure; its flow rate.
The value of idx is 16.4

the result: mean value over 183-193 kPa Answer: 7.66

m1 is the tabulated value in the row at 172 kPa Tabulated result 9.879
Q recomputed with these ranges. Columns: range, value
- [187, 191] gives 7.68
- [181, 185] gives 7.66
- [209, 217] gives 14.2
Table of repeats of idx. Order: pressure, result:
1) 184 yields 7.615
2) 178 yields 8.095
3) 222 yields 17.35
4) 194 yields 7.863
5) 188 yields 7.535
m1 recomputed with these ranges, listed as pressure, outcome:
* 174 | 9.546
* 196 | 8.484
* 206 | 10.78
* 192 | 7.826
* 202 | 9.295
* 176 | 9.345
